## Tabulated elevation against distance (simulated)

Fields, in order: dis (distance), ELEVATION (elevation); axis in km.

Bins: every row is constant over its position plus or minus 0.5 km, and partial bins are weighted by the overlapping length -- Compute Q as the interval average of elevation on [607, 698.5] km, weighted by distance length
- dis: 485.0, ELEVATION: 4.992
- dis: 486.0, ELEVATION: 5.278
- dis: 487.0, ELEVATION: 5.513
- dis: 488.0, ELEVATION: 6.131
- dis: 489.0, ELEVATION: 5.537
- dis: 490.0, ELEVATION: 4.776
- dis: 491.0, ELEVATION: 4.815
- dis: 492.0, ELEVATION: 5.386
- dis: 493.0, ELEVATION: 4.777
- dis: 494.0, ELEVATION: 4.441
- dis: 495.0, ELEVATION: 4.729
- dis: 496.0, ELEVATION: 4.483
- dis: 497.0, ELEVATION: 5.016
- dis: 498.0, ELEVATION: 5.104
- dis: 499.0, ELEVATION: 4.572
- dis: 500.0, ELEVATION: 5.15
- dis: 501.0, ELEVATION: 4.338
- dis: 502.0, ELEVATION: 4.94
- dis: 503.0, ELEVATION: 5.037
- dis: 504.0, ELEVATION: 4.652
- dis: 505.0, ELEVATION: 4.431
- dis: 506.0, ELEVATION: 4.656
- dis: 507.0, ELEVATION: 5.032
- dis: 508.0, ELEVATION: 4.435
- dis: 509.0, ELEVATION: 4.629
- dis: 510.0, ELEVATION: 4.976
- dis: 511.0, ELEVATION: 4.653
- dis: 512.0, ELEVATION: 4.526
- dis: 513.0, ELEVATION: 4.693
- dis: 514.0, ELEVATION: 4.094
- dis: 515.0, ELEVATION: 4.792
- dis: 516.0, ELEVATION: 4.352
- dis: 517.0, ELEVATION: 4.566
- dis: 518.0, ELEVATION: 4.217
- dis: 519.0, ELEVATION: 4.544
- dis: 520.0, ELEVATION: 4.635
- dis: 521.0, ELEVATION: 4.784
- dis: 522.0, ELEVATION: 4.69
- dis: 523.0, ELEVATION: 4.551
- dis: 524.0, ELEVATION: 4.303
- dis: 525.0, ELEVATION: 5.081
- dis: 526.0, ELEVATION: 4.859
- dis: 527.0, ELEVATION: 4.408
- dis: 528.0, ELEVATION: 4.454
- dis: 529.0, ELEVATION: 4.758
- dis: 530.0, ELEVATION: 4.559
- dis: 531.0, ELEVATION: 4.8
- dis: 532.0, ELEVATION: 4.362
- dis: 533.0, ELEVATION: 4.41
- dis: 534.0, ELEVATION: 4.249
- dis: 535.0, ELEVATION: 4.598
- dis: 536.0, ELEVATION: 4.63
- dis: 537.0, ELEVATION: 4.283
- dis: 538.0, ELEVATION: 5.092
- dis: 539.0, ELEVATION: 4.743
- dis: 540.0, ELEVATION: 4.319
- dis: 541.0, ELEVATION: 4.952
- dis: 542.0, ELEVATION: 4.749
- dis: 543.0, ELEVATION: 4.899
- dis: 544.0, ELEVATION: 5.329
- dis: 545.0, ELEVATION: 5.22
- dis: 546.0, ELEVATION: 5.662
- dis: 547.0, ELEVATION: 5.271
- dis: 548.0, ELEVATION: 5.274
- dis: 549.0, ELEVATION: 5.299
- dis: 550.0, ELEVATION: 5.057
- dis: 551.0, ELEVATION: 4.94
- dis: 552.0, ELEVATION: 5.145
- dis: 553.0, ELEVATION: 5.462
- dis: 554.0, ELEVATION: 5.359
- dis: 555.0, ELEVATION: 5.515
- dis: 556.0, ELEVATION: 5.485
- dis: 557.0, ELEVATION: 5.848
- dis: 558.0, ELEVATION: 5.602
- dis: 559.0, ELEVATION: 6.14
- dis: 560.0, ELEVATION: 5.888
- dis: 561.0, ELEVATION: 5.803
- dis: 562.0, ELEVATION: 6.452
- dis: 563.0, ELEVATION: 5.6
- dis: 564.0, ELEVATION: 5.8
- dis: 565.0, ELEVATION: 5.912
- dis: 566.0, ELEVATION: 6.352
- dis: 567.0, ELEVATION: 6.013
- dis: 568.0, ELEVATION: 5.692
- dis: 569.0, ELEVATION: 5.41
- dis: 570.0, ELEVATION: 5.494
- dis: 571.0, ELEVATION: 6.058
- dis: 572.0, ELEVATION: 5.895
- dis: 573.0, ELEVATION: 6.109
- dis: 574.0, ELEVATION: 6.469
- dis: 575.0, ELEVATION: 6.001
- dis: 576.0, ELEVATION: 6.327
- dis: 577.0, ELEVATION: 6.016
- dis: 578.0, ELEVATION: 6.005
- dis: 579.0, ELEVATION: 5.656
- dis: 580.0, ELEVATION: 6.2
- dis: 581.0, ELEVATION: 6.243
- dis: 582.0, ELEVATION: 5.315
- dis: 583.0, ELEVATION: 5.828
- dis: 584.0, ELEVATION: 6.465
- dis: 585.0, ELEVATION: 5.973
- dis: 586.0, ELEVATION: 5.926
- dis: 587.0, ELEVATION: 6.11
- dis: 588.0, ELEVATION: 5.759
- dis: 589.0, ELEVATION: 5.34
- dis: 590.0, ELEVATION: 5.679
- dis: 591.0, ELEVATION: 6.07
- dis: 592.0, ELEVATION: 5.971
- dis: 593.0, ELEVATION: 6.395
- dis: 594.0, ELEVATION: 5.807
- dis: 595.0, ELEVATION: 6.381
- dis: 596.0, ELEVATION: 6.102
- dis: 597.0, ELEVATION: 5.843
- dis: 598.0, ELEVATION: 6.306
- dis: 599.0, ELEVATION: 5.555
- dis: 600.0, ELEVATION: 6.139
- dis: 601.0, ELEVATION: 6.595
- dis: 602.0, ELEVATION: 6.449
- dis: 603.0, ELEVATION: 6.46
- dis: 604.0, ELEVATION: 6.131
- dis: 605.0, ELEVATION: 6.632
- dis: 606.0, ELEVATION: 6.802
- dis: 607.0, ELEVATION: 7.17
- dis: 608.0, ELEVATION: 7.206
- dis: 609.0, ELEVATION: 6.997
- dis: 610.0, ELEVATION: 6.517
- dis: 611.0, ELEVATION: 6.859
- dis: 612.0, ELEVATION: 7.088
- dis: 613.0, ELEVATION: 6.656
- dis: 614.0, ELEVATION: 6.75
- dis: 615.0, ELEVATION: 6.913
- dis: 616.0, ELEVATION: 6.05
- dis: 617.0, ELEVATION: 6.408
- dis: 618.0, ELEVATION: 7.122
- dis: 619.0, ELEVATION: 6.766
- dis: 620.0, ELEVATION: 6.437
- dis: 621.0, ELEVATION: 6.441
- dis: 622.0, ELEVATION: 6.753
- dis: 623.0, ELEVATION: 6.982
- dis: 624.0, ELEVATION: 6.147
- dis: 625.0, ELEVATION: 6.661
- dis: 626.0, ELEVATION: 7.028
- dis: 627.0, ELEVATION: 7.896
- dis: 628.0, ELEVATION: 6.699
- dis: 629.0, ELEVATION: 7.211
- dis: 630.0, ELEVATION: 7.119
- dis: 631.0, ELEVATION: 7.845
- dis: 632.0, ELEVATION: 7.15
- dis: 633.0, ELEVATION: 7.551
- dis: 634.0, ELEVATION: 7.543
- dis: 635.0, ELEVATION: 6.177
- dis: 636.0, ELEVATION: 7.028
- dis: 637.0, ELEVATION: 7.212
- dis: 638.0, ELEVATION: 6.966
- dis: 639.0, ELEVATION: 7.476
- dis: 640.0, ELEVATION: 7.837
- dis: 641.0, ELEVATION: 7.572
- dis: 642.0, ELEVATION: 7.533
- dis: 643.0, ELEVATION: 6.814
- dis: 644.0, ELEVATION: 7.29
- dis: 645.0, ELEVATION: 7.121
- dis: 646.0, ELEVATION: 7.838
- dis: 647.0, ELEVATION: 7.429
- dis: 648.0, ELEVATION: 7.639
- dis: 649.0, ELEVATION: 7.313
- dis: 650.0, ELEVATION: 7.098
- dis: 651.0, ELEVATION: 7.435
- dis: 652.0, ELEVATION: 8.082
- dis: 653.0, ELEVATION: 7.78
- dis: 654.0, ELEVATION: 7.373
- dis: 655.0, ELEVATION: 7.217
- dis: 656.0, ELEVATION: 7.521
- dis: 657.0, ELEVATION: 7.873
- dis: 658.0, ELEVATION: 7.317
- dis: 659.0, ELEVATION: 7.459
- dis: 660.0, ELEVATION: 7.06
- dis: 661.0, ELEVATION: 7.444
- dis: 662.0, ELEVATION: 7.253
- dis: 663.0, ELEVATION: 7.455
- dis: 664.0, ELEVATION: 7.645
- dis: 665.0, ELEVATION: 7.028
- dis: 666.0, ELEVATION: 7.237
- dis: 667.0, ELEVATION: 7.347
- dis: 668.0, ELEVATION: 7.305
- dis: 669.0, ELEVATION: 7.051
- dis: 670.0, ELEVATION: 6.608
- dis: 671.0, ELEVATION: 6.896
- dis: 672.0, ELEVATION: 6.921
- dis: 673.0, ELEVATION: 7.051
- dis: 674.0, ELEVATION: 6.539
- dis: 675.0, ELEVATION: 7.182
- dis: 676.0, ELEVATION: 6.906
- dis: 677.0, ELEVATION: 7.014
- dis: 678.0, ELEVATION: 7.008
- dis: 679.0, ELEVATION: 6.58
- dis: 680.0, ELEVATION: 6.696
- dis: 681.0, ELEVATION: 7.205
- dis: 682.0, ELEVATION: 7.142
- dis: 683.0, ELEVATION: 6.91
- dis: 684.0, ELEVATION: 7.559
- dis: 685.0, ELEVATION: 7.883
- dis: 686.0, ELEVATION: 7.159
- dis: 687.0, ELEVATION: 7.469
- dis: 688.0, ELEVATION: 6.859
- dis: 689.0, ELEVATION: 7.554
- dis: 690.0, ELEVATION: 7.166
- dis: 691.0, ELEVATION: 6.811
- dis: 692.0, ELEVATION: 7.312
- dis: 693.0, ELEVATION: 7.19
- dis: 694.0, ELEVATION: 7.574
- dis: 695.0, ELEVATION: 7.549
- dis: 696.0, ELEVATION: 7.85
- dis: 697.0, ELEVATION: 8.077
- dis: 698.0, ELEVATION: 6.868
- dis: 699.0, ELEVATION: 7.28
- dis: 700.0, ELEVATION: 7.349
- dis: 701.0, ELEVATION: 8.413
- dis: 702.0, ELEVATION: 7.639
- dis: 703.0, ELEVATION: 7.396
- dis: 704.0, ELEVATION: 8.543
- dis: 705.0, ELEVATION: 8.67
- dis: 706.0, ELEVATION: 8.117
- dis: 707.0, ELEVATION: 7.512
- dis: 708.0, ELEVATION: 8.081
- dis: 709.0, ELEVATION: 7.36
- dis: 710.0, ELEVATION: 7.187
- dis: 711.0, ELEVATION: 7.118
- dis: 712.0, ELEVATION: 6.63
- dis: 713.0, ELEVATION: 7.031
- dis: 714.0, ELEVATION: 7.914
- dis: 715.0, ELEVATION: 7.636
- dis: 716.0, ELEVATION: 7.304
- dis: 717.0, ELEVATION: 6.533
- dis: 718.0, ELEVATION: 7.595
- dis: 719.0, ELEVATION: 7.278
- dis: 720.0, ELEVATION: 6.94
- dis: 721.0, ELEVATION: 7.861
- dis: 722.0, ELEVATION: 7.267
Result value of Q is 7.16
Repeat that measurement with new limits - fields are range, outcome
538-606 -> 5.78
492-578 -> 5.08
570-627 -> 6.33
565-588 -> 5.97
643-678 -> 7.28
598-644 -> 6.87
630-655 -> 7.37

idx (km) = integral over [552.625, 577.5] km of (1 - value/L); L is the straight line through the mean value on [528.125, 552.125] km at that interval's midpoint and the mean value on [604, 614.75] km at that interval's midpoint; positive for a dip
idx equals -1.4 km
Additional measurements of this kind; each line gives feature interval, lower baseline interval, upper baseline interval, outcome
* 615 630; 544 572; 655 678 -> -0.5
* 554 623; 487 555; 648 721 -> -3.8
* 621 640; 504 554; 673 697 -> -2.2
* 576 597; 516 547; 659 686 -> -1.2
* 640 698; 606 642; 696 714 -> 0.4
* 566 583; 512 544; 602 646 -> -0.6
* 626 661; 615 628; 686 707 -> -1.9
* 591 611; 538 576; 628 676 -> -0.1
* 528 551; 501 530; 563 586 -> 1.5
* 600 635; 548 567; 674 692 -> -2.7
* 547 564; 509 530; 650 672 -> -0.8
